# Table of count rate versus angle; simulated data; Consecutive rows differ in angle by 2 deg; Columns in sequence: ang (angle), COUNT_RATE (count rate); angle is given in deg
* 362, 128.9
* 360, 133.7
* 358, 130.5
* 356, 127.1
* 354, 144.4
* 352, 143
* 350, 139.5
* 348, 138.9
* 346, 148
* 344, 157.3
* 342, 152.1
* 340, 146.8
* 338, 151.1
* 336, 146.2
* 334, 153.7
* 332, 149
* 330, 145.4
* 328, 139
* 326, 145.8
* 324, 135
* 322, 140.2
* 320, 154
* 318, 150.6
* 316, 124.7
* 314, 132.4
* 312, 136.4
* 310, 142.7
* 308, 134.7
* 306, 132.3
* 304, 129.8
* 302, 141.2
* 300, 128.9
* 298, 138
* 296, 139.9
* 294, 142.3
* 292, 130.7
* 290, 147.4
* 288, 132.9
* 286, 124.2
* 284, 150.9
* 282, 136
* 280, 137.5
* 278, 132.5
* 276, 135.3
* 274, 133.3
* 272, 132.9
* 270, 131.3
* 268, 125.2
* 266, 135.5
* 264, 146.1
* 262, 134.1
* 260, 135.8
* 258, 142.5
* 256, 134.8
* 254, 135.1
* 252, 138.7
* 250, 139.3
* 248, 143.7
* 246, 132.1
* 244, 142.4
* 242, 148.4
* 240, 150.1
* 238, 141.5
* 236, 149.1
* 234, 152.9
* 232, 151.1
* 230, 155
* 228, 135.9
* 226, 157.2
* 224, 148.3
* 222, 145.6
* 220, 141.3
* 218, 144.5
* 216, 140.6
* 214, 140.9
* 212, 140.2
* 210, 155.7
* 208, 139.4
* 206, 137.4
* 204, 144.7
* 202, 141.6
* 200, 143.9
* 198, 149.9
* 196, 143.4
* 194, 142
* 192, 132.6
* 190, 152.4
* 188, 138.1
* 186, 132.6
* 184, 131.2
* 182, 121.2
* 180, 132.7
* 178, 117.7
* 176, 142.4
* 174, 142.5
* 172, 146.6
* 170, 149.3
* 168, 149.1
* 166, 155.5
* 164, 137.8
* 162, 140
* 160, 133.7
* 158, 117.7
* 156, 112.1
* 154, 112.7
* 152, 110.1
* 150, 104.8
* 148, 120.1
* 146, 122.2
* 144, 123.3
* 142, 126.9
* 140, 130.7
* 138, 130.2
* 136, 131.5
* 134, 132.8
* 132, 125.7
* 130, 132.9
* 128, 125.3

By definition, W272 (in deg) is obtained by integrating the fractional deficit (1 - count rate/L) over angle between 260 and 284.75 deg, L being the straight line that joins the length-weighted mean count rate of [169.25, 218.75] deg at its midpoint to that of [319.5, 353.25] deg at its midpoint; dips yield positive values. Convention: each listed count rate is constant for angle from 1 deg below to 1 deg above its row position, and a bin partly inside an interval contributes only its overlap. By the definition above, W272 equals 1.32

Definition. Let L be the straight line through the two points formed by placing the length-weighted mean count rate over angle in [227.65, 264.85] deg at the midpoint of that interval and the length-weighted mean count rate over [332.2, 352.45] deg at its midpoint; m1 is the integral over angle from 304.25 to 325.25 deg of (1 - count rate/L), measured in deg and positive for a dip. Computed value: 1.2 deg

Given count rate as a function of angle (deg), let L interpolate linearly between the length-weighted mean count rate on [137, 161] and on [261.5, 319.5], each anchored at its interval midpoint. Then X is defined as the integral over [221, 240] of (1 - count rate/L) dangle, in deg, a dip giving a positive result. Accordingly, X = -2.8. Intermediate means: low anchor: 120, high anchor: 136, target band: 149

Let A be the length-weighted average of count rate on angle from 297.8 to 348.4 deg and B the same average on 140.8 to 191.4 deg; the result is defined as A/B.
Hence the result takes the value 1.09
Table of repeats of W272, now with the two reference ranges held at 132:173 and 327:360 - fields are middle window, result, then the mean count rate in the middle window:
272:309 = 1.09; 136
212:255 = -2.79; 144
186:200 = -1.05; 142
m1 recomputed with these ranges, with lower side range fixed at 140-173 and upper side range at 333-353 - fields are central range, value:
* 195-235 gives -3.2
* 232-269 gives -0.6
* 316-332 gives 0.3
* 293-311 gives 0.9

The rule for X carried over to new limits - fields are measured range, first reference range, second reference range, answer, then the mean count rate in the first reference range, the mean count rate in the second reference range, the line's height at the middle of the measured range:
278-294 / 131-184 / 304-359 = 0.2 deg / 130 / 142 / 139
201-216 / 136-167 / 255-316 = -1.5 deg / 125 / 136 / 130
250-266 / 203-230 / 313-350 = 0.7 deg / 144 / 145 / 145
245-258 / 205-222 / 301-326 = 0.3 deg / 143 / 138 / 141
